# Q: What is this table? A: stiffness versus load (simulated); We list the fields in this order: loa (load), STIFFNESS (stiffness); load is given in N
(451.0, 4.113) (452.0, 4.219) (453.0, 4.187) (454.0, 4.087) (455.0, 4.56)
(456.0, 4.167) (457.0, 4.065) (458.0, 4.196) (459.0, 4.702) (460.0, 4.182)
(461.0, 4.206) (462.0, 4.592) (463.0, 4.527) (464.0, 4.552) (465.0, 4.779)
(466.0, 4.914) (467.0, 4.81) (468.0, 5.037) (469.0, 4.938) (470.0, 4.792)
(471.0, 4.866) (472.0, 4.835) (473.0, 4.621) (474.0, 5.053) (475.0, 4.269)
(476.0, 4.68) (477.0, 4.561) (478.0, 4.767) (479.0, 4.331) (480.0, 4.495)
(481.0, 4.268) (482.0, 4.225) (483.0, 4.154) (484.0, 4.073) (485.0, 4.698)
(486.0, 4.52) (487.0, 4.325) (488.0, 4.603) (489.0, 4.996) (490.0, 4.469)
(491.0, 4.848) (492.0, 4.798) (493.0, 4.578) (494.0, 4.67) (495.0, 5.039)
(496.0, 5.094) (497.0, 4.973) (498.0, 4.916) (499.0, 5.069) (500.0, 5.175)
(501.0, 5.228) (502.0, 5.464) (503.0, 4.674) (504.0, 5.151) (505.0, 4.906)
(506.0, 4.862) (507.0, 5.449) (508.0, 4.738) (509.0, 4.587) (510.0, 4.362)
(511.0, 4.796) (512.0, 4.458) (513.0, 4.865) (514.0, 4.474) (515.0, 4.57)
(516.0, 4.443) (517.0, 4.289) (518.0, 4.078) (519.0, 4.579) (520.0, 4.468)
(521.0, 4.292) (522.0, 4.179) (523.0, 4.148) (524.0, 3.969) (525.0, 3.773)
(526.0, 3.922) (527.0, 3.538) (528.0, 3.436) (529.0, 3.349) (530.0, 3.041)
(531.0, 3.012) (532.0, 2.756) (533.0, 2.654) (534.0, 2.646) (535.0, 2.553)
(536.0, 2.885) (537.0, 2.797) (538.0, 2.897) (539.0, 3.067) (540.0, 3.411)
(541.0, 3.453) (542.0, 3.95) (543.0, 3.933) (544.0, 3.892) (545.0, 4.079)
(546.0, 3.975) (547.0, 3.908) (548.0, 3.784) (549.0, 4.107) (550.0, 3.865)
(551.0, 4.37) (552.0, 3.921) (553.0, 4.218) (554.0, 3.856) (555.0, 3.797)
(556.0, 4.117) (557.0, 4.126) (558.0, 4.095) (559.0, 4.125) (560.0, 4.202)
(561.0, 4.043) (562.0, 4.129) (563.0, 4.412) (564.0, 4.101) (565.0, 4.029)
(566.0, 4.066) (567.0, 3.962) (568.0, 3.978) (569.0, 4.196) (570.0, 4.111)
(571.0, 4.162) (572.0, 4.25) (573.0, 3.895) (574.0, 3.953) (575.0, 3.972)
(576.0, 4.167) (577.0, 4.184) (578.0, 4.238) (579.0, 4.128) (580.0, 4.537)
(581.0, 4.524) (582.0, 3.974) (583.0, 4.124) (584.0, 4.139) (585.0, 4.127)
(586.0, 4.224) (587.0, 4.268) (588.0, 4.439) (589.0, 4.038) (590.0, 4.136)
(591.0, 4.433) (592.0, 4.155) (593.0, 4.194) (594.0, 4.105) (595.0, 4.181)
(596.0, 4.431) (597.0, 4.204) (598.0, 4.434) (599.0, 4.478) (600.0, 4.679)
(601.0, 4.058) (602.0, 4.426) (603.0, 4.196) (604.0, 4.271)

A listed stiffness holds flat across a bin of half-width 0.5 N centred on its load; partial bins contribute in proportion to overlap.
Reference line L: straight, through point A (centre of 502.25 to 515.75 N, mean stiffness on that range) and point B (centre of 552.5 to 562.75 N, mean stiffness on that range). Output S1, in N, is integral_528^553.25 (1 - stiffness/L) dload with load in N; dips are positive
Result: 5.0 N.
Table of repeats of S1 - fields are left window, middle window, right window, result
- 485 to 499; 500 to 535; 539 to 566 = 2.0 N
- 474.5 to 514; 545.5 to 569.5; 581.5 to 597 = 1.7 N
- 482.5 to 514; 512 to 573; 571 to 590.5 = 8.1 N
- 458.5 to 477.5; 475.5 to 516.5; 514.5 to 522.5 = -2.0 N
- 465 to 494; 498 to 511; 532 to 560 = -2.1 N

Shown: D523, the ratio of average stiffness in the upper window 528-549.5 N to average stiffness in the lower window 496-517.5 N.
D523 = 0.69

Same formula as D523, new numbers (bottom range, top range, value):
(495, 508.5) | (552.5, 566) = 0.81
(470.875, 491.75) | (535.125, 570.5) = 0.85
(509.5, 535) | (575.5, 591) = 1.08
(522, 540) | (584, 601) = 1.32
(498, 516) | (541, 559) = 0.82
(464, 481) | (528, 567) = 0.78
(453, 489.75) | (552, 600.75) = 0.92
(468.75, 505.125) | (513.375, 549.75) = 0.78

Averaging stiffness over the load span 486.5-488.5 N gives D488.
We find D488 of 4.46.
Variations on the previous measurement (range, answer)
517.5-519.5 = 4.33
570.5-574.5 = 4.06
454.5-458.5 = 4.25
